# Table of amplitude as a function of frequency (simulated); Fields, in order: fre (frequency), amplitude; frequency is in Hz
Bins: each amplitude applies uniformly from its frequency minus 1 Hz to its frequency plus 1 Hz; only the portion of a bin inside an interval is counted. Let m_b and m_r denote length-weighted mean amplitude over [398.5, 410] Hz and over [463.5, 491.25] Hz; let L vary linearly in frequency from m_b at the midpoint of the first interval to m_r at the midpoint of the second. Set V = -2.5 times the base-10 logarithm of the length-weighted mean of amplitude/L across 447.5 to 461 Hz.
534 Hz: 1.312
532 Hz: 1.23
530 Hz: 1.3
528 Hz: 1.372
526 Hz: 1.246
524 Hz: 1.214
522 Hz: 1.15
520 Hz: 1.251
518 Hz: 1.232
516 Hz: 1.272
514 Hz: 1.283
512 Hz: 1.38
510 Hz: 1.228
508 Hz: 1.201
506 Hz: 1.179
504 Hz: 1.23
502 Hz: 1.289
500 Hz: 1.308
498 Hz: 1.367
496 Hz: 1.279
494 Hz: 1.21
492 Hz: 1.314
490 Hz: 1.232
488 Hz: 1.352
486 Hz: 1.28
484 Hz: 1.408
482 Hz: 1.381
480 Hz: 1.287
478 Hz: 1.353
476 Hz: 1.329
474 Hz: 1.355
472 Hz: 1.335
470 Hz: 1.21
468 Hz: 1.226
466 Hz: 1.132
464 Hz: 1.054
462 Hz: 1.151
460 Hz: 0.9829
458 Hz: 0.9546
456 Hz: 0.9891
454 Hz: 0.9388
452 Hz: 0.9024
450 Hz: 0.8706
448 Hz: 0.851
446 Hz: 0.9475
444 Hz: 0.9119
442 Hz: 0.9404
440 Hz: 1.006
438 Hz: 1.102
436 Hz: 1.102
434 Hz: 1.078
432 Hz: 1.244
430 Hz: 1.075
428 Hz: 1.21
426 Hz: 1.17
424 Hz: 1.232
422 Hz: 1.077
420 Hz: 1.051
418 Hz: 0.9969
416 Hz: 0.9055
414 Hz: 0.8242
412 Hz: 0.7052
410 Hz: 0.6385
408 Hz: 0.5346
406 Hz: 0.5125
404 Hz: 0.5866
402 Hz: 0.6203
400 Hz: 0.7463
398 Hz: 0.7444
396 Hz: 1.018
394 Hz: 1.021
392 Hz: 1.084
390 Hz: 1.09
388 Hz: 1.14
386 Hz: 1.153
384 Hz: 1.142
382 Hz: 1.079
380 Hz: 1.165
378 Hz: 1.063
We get 0.15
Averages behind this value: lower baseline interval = 0.61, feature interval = 0.93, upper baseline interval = 1.29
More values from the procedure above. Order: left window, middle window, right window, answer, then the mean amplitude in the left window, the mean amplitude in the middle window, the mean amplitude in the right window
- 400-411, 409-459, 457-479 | -0.169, 0.594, 0.989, 1.19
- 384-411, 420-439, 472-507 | -0.134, 0.849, 1.14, 1.3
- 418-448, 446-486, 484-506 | 0.046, 1.07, 1.14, 1.29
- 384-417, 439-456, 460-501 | 0.181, 0.842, 0.925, 1.27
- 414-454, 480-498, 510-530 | -0.113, 1.03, 1.31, 1.27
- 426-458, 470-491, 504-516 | -0.155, 1.01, 1.33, 1.25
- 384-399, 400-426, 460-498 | 0.323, 1.04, 0.819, 1.27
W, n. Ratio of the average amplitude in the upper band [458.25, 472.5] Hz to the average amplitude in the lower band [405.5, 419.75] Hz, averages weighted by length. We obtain 1.5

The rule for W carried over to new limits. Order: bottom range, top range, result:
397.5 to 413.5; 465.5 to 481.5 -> 2.01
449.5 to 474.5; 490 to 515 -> 1.17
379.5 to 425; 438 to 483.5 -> 1.20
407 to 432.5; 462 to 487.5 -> 1.32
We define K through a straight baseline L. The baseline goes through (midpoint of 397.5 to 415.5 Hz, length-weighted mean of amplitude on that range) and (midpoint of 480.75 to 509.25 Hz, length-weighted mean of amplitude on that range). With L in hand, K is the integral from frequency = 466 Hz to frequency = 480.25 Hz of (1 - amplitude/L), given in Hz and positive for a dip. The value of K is -2.0 Hz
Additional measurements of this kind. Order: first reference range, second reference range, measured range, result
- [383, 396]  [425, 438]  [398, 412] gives 6.2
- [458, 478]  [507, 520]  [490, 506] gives -0.5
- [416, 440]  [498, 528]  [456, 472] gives 0.8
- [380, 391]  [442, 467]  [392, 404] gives 2.9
